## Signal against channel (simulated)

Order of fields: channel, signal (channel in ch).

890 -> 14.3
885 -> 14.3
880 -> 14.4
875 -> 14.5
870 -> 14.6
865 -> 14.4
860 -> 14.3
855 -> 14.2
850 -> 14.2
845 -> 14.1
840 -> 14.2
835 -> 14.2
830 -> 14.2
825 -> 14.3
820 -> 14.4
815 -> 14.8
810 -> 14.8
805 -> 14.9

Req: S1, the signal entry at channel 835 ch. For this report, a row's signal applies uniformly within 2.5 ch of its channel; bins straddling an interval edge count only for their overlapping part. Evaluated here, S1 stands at 14.2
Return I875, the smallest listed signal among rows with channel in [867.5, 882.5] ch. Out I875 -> 14.4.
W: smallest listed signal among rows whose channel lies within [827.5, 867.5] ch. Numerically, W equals 14.1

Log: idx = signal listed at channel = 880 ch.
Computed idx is 14.4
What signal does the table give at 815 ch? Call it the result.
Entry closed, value 14.8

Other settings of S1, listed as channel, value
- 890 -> 14.3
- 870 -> 14.6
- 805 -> 14.9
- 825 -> 14.3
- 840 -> 14.2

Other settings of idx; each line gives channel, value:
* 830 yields 14.2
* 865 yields 14.4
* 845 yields 14.1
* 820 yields 14.4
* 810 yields 14.8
